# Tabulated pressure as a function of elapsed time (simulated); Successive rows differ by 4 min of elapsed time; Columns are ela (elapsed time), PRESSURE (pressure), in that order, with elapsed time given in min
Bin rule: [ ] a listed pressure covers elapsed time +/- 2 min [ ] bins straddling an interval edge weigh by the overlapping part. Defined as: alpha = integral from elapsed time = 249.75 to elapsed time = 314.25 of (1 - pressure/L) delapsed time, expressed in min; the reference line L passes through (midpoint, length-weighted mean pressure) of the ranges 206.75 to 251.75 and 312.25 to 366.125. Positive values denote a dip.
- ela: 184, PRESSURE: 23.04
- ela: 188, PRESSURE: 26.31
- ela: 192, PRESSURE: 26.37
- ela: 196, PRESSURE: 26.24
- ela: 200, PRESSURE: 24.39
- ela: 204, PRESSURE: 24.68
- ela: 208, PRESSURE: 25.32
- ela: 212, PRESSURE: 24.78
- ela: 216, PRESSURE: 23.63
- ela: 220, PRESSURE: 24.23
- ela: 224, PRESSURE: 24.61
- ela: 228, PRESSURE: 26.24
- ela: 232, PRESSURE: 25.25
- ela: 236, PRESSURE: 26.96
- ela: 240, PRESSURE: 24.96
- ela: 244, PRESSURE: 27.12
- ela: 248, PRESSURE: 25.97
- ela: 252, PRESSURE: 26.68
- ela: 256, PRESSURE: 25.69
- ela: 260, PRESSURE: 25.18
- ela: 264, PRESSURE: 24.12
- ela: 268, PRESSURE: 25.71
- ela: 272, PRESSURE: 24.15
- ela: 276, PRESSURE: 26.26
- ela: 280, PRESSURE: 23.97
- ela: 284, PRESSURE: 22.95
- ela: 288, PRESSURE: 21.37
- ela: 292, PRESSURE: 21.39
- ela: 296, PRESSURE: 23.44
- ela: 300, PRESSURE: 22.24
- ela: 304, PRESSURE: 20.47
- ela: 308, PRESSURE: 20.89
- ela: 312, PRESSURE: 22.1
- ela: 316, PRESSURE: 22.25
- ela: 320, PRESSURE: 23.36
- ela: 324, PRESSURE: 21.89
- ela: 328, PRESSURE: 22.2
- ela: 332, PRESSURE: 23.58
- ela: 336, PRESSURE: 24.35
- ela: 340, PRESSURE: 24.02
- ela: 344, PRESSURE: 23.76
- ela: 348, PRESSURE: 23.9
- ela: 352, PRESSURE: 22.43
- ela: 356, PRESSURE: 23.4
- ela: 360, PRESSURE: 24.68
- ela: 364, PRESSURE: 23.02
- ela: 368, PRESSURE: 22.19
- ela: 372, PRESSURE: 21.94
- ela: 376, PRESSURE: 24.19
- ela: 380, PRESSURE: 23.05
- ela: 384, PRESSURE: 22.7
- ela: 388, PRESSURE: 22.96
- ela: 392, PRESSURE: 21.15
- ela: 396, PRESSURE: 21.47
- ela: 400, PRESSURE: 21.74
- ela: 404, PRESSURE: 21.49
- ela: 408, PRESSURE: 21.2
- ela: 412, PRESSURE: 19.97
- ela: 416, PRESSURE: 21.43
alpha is 2.3 min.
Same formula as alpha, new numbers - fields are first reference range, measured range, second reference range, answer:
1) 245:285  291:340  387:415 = 2.7 min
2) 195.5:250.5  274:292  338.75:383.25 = 0.8 min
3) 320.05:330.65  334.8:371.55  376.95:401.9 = -1.8 min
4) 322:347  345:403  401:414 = -1.9 min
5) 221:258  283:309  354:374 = 2.9 min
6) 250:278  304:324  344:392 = 1.9 min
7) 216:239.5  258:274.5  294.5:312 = -1.0 min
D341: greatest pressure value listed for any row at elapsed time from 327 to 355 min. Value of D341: 24.35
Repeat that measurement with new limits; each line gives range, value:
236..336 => 27.12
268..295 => 26.26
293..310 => 23.44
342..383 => 24.68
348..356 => 23.9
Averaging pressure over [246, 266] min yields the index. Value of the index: 25.5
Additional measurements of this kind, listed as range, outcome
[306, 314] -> 21.5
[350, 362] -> 23.5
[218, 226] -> 24.4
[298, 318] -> 21.6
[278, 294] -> 22.4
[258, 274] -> 24.8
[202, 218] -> 24.6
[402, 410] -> 21.3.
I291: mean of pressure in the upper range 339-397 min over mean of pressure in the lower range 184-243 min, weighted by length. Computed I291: 0.9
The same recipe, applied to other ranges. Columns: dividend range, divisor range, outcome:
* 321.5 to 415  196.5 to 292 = 0.91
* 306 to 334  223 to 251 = 0.86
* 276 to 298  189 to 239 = 0.91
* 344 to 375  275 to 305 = 1.02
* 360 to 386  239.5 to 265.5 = 0.89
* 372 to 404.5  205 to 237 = 0.89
